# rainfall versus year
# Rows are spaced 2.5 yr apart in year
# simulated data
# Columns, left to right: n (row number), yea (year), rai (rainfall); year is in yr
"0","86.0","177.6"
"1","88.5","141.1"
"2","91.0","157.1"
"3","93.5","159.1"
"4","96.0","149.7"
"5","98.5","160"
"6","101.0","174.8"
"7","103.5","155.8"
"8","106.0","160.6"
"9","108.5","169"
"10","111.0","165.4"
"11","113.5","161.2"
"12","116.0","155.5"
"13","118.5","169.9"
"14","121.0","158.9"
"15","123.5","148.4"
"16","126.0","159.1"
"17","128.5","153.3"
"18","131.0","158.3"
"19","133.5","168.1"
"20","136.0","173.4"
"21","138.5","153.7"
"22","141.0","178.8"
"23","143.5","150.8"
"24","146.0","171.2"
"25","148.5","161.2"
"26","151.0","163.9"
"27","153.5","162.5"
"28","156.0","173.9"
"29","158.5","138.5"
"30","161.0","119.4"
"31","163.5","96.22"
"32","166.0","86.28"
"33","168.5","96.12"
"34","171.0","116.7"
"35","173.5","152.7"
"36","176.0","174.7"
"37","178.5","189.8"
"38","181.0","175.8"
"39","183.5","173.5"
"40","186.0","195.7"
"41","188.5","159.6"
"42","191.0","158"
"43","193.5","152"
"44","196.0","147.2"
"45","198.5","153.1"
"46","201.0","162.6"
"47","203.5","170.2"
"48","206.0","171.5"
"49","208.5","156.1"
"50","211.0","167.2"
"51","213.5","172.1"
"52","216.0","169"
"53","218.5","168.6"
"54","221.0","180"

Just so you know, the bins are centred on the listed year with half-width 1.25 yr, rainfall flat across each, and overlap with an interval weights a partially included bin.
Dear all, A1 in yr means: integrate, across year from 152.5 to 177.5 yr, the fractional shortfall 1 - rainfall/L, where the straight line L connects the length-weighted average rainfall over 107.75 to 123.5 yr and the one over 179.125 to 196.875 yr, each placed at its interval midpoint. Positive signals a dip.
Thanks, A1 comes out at 5.07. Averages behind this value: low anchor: 162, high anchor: 167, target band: 132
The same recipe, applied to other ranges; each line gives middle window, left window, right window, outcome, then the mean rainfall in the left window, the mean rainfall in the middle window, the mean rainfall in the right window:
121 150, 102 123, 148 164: -1.5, 162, 161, 147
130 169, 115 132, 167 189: 2.5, 158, 148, 159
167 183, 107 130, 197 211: 1.1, 160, 151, 163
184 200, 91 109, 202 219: 0.5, 161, 162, 168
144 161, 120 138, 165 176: -2.5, 160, 158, 121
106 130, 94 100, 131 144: 0.1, 156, 160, 165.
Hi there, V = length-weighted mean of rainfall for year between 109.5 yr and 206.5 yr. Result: 156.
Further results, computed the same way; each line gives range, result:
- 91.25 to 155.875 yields 162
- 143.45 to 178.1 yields 141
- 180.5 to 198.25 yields 165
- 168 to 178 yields 142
